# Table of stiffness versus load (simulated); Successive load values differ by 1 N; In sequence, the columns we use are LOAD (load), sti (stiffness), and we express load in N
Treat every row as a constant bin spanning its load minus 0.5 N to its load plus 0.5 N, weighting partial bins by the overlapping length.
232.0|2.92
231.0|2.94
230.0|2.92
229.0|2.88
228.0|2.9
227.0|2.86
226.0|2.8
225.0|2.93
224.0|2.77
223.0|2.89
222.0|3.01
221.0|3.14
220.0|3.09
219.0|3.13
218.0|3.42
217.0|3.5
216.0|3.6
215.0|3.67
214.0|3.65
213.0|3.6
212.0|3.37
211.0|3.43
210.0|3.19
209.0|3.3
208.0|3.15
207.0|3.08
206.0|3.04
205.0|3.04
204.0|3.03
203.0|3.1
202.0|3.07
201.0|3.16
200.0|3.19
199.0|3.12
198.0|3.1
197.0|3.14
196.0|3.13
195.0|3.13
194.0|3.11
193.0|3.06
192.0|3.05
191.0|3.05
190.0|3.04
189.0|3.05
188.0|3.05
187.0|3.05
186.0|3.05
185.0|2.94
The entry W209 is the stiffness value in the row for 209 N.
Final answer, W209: 3.3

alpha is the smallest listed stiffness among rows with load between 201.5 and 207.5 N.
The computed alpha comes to 3.03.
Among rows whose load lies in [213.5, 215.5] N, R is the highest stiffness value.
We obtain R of 3.67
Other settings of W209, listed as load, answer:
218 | 3.42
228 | 2.9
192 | 3.05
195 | 3.13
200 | 3.19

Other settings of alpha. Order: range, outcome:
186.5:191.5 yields 3.04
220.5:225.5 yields 2.77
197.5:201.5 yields 3.1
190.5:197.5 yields 3.05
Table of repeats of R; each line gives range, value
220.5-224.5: 3.14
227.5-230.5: 2.92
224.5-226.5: 2.93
